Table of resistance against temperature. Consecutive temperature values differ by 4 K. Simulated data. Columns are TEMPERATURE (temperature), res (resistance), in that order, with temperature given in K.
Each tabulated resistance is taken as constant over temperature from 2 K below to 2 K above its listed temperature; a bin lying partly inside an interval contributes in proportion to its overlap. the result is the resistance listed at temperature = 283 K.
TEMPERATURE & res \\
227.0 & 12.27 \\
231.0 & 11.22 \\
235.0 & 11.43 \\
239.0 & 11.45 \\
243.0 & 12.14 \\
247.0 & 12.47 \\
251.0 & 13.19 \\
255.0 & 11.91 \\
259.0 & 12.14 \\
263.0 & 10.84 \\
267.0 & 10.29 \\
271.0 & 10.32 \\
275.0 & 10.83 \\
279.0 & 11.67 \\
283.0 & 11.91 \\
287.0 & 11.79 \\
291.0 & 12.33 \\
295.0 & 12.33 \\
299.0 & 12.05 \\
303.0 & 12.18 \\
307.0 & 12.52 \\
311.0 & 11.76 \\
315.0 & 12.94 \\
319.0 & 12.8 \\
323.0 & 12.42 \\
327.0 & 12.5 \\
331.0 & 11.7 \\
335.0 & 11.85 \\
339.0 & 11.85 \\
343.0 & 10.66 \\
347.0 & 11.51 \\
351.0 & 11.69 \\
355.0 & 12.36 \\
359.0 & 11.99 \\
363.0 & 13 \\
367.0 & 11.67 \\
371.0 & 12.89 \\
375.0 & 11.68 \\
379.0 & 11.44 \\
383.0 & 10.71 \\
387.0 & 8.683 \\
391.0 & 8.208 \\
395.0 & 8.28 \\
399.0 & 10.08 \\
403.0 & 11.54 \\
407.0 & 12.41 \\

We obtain 11.91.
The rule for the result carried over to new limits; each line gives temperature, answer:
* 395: 8.28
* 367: 11.67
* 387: 8.683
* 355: 12.36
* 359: 11.99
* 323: 12.42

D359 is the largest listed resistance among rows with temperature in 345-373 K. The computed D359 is 13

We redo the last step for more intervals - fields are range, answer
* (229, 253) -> 13.19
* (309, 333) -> 12.94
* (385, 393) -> 8.683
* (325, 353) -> 12.5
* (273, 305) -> 12.33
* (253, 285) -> 12.14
